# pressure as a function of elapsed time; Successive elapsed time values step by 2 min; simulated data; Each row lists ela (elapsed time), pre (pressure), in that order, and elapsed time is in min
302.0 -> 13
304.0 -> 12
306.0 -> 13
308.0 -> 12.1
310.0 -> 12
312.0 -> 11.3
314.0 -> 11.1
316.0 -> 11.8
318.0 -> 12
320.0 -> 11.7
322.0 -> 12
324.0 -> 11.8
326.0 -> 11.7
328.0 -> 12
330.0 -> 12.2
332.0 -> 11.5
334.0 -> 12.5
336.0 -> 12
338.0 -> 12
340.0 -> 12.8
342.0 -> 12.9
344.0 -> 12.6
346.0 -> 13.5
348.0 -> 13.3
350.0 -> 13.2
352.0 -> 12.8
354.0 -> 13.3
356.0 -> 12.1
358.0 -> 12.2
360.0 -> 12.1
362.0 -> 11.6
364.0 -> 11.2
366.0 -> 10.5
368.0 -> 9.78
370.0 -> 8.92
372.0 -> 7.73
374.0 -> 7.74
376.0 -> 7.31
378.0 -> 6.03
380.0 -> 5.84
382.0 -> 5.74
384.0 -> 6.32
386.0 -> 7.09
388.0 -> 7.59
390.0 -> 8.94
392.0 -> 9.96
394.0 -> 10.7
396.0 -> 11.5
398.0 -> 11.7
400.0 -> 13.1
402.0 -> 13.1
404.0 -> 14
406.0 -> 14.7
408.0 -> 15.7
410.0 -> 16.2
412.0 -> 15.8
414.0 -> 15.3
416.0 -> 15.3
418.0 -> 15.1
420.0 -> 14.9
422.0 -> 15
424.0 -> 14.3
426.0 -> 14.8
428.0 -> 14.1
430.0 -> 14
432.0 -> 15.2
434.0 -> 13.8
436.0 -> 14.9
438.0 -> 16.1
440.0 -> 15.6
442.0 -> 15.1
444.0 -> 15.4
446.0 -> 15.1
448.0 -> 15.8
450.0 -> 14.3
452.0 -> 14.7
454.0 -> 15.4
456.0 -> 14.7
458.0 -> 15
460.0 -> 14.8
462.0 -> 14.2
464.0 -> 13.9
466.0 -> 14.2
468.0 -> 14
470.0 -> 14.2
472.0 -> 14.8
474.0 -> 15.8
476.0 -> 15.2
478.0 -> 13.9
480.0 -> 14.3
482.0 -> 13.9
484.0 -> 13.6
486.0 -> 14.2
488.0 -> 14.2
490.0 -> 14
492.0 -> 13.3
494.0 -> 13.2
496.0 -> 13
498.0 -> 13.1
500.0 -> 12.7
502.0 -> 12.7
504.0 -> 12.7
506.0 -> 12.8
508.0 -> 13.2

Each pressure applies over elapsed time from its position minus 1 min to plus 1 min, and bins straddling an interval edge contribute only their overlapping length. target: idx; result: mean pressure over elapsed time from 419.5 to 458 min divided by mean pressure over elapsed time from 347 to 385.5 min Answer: 1.51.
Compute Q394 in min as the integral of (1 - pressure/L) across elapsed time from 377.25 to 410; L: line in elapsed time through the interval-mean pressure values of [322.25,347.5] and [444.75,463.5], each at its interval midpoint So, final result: 7.9 min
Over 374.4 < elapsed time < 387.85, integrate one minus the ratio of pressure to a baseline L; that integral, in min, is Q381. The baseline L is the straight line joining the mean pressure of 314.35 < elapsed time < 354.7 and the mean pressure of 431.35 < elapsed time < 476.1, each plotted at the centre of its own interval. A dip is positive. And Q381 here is 6.9 min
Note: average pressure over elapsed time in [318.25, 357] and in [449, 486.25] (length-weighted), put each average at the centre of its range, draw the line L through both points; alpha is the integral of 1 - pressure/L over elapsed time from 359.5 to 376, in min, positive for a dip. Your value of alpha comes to 4.0 min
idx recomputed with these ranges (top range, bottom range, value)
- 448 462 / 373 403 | 1.68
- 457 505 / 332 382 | 1.28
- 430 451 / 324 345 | 1.24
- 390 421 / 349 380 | 1.33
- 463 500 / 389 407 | 1.17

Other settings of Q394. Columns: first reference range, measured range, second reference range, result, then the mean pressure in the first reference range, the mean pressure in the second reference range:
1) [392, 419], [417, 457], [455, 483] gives -2.1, 13.9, 14.5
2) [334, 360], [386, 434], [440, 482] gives 1.6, 12.7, 14.7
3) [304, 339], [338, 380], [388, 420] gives 5.1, 11.9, 13.3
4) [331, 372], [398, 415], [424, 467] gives -1.2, 11.9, 14.8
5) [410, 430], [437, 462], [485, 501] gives -1.3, 15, 13.5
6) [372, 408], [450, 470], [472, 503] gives -3.0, 9.62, 13.8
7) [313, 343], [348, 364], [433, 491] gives 0.1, 12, 14.7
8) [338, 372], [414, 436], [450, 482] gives -1.8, 11.9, 14.6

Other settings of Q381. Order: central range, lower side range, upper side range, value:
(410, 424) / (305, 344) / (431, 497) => -1.6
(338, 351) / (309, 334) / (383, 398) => -2.5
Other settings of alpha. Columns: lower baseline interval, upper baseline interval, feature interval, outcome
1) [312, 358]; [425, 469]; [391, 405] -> 1.7 min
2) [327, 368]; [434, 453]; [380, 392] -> 5.5 min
